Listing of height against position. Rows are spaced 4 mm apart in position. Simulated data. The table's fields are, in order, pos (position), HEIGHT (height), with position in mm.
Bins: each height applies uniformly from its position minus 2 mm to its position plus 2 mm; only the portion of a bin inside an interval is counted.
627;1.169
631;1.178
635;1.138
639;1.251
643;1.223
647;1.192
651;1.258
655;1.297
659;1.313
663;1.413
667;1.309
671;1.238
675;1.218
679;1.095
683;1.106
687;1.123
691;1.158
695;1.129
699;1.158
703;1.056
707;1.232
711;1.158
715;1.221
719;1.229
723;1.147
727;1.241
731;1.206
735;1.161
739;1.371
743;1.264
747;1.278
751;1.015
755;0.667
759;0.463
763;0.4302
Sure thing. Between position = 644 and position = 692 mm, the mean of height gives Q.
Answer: 1.23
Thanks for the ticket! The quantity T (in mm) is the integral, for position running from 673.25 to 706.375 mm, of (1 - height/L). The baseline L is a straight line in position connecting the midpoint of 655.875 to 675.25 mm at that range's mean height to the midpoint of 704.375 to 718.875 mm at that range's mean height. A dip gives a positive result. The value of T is 3.07 mm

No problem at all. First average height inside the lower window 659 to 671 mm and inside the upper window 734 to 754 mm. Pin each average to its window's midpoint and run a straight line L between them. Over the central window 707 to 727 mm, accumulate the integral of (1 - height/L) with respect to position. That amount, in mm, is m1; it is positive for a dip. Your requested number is 0.7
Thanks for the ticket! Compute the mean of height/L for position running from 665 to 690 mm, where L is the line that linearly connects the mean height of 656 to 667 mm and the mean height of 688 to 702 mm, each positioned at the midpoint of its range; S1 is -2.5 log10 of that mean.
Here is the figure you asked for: 0.06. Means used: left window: 1.35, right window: 1.14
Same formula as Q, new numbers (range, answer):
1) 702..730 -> 1.19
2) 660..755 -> 1.19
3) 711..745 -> 1.23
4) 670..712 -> 1.15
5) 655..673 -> 1.32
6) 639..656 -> 1.24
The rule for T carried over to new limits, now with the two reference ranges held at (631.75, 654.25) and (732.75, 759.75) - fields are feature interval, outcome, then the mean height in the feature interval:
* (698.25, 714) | -0.5 mm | 1.15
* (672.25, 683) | 0.1 mm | 1.15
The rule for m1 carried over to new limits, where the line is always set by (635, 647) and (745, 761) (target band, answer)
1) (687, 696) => -0.8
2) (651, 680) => -3.5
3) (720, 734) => -3.9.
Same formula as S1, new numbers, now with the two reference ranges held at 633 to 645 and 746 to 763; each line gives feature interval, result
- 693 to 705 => -0.135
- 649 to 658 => -0.117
